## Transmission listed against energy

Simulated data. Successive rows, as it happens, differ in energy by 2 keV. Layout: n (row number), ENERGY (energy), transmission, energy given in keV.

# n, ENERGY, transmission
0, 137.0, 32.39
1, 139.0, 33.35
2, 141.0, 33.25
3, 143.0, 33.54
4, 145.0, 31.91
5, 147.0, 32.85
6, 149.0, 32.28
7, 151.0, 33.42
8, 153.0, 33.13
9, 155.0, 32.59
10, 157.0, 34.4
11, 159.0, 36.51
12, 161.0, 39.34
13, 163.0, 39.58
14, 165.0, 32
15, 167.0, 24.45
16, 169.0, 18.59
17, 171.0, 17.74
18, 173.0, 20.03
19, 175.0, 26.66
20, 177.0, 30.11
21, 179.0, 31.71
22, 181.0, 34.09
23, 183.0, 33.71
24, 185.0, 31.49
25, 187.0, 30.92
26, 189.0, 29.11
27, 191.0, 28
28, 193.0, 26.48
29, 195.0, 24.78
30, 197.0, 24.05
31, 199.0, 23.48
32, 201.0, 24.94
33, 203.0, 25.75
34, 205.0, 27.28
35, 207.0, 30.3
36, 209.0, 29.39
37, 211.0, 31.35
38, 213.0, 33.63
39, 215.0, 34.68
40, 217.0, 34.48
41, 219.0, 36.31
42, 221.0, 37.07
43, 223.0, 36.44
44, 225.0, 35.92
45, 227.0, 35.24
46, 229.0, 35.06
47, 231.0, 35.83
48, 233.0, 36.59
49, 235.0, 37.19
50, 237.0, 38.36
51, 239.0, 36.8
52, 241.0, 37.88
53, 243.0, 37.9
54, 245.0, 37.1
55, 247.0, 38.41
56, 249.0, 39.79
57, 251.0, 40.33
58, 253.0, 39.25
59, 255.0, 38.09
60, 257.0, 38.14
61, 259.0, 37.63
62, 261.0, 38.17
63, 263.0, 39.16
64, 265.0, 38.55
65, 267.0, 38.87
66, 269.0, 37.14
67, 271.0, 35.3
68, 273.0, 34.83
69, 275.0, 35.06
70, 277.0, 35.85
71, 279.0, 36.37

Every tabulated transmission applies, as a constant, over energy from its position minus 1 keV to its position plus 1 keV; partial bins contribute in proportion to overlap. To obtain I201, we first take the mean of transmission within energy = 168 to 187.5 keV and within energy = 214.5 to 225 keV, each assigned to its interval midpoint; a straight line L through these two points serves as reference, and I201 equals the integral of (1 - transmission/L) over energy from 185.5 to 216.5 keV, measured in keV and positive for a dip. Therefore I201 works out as 3.5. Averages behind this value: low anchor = 27.4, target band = 28.4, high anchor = 35.9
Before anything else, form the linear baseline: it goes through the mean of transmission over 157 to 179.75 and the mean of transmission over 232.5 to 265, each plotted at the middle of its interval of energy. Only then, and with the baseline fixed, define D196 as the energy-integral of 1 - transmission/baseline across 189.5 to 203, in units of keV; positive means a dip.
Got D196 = 2.8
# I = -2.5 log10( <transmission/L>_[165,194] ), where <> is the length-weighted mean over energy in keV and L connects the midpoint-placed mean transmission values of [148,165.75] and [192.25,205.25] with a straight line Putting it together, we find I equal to 0.07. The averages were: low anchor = 34.8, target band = 27.5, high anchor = 25.1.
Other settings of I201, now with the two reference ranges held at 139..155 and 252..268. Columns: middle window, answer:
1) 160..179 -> 3.4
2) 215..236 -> 0.5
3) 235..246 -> 0.0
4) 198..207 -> 2.5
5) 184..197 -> 2.6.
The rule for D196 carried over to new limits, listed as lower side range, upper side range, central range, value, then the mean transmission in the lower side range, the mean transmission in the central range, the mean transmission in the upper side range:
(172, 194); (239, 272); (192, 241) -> 1.9 keV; 29.3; 32.3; 38.2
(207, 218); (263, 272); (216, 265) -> -3.2 keV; 32.5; 37.4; 37.7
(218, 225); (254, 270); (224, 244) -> 0.2 keV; 36.5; 36.7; 38.2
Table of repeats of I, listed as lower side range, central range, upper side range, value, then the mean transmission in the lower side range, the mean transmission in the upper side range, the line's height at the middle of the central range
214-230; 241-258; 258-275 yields -0.05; 35.6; 37.3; 36.7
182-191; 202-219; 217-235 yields 0.10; 30.9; 36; 34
